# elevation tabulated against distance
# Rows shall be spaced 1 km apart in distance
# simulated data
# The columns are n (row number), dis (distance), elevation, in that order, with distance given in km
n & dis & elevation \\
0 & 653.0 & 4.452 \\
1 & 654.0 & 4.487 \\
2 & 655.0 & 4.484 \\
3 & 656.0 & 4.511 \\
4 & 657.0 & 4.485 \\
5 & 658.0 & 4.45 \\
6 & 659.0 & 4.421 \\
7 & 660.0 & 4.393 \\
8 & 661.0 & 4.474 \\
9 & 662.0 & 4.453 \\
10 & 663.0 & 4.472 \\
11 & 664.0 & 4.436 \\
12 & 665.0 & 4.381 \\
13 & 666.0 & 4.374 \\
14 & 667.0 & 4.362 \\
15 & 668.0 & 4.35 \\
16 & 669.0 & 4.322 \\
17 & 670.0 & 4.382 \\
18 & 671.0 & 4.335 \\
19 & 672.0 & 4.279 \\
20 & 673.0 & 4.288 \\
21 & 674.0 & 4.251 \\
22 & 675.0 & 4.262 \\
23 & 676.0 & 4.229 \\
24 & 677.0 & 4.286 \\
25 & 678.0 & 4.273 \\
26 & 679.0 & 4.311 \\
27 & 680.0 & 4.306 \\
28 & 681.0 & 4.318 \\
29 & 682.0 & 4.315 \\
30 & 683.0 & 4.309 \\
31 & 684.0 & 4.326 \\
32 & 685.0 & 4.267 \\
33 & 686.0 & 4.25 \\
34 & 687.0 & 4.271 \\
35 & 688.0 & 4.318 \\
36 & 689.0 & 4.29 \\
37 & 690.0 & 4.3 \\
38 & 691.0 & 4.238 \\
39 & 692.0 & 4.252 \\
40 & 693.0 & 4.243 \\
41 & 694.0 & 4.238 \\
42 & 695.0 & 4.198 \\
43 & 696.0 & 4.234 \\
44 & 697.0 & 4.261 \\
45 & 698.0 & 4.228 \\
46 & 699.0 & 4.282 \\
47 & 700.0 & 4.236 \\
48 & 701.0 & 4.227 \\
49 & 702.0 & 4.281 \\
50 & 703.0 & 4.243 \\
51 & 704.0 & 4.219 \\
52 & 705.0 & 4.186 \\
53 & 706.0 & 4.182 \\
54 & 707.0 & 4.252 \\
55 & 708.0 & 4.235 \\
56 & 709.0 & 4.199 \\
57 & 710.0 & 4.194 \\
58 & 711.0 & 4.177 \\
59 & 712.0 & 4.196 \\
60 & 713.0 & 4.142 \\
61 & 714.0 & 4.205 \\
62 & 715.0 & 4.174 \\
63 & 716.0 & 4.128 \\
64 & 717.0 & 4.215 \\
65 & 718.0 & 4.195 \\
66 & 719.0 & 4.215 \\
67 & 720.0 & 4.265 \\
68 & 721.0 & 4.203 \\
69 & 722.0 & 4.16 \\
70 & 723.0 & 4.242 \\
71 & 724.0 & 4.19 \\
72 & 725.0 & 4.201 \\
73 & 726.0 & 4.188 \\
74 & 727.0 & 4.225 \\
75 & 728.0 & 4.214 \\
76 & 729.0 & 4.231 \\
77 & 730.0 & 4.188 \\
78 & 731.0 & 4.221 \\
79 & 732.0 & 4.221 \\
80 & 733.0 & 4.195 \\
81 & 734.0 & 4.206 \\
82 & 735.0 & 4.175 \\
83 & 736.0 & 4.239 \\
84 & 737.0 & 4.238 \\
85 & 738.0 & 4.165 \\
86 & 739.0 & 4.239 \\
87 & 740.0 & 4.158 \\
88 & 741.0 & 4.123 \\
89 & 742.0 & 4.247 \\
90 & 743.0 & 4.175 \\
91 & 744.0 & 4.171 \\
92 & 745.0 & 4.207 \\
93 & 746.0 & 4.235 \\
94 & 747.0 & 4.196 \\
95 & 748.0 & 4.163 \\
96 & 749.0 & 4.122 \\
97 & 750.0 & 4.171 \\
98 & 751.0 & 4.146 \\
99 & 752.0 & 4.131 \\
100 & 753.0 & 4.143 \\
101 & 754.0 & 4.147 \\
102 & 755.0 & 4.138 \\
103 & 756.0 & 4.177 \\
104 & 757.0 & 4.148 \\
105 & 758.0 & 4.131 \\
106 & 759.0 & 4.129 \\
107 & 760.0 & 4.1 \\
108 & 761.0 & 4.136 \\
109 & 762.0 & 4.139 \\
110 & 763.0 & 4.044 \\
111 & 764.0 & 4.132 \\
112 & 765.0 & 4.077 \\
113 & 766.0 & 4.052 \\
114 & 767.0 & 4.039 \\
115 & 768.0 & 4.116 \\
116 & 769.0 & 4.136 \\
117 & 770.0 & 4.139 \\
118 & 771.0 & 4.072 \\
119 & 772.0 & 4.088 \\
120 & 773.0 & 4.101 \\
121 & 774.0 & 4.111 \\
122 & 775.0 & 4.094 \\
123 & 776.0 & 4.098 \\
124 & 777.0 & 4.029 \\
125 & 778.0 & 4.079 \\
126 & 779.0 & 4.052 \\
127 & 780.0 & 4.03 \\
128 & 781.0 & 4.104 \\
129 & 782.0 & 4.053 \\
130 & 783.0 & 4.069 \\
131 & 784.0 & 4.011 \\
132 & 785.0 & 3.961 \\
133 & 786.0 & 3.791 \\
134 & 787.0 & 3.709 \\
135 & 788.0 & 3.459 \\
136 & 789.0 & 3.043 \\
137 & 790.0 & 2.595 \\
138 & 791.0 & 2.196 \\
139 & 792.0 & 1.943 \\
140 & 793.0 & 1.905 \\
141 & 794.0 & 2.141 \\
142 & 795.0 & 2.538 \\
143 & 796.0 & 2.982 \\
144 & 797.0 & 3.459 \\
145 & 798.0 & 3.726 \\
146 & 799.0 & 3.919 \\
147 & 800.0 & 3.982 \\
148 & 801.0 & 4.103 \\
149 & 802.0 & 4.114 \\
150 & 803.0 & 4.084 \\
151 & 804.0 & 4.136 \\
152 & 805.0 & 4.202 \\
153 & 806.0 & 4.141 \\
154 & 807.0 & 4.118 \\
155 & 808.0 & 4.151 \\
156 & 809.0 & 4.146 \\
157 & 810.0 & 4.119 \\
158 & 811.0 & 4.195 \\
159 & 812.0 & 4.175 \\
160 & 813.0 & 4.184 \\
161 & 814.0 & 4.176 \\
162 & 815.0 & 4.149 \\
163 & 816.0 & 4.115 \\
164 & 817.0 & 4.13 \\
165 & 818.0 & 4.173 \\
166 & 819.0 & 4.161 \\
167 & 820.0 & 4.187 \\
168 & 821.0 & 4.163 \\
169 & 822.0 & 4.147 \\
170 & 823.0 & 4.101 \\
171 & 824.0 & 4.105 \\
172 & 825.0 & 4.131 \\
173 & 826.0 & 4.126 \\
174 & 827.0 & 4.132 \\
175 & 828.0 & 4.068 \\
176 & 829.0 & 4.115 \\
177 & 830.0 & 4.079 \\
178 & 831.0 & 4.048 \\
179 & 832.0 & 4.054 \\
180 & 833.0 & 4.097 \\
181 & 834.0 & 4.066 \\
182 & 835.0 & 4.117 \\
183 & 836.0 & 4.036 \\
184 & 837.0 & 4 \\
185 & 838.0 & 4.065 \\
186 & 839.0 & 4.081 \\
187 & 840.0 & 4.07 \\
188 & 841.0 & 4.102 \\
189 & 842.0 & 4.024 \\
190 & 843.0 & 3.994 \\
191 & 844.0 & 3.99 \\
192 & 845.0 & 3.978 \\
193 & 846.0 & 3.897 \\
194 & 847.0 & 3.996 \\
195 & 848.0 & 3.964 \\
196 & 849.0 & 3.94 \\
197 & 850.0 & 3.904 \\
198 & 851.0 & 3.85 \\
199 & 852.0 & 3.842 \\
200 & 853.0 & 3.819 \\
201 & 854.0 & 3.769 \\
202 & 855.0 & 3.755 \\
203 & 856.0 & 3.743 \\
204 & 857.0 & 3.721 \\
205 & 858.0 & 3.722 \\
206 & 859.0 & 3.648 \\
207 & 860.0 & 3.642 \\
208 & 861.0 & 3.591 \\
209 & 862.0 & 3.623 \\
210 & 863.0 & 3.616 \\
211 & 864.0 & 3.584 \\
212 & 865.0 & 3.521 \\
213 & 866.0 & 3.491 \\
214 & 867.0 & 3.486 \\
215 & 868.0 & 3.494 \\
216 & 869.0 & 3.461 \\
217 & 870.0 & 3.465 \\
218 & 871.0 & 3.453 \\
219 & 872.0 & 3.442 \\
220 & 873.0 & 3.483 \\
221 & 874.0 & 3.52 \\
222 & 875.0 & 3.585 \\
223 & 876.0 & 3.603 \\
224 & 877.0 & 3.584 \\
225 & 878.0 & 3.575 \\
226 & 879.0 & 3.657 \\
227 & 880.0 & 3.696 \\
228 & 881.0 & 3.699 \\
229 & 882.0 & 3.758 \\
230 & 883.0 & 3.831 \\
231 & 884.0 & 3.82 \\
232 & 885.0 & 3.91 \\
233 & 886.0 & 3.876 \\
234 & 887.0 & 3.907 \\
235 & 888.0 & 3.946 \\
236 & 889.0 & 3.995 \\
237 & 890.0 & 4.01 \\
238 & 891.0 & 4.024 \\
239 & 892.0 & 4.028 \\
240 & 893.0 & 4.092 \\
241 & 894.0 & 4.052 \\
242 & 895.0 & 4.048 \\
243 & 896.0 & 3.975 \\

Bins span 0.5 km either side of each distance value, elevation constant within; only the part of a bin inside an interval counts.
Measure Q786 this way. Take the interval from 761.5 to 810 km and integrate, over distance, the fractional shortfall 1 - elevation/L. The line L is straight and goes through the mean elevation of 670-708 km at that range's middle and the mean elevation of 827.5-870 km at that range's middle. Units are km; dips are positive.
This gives 3.1 km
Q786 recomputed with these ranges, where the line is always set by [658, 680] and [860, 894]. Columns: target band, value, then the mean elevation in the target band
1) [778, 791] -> 1.0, 3.69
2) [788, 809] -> 2.9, 3.39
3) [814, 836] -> -1.5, 4.12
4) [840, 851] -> -0.5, 3.98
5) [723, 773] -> -0.7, 4.16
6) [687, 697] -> 0.0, 4.26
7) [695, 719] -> 0.1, 4.21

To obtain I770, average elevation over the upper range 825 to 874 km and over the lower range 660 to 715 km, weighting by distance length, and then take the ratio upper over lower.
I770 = 0.90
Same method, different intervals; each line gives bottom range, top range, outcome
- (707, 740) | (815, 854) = 0.96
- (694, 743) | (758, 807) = 0.89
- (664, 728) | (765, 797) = 0.85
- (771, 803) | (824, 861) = 1.11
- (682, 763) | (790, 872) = 0.91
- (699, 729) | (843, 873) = 0.88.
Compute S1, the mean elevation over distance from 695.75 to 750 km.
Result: 4.21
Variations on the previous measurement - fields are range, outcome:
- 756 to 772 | 4.11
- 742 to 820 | 3.91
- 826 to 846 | 4.06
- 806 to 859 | 4.04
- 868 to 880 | 3.54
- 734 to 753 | 4.18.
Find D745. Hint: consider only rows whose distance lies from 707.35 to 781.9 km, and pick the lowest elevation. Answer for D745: 4.029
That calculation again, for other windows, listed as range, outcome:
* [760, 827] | 1.905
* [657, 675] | 4.251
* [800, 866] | 3.491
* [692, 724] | 4.128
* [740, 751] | 4.122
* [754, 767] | 4.039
